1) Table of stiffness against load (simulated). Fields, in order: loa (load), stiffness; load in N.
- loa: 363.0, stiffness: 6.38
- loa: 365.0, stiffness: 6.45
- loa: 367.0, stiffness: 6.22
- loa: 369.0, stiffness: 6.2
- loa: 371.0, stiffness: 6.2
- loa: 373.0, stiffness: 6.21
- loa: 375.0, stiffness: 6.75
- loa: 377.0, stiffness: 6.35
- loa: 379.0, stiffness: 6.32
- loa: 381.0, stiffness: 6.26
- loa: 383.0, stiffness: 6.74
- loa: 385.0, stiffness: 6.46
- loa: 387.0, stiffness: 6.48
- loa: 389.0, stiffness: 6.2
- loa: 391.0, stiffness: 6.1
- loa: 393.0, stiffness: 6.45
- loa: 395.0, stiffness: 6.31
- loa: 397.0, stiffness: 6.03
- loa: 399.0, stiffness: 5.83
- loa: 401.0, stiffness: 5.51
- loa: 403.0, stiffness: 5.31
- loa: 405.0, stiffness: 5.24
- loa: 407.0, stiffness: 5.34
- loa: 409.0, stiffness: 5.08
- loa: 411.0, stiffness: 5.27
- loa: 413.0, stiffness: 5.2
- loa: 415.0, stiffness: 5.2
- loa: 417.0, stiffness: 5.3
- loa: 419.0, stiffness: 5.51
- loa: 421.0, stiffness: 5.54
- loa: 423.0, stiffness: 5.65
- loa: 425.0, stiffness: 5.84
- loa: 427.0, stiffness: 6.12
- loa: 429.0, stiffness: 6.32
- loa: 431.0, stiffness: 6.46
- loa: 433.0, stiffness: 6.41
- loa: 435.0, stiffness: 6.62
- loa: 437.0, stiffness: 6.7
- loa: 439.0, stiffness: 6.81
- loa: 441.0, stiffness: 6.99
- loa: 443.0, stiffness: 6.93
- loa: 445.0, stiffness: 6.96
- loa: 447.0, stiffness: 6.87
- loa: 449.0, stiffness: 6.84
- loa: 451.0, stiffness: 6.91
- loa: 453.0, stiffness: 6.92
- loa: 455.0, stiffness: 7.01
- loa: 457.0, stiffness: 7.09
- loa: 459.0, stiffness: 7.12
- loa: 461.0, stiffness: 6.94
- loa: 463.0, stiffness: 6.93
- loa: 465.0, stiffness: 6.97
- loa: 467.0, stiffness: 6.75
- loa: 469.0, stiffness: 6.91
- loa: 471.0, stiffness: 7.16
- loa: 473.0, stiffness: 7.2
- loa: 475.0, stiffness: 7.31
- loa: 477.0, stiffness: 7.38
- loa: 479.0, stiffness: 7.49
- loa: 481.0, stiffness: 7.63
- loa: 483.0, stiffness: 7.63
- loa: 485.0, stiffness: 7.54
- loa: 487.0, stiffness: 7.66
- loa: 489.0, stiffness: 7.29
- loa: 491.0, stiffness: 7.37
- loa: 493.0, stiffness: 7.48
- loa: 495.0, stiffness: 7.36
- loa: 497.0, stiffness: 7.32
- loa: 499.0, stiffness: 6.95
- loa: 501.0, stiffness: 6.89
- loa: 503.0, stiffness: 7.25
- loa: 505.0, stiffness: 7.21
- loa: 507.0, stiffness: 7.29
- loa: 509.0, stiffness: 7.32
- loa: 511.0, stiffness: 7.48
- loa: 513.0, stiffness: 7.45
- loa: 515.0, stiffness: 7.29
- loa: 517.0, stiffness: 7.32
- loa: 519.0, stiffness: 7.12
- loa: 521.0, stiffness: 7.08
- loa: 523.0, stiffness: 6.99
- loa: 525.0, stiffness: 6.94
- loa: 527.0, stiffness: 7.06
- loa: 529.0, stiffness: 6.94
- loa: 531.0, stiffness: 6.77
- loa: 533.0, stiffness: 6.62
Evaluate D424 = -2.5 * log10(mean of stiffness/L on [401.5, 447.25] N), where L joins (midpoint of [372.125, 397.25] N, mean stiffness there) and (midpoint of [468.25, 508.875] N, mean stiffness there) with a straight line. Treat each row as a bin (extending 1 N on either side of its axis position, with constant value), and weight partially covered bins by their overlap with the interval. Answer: 0.13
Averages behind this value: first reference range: 6.37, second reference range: 7.32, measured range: 5.97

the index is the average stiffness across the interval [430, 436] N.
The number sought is 6.5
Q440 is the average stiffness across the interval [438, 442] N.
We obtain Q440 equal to 6.9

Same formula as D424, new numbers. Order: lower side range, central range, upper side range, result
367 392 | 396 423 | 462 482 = 0.22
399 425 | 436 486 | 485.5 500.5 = -0.08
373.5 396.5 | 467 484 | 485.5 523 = -0.04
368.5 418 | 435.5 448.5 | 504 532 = -0.07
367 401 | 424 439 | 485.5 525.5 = 0.05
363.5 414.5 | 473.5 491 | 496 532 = -0.09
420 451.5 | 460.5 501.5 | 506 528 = -0.06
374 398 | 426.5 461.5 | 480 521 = 0.01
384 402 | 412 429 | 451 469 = 0.16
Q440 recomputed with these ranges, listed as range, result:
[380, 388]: 6.49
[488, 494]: 7.38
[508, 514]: 7.42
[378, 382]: 6.29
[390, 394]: 6.28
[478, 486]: 7.57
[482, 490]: 7.53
